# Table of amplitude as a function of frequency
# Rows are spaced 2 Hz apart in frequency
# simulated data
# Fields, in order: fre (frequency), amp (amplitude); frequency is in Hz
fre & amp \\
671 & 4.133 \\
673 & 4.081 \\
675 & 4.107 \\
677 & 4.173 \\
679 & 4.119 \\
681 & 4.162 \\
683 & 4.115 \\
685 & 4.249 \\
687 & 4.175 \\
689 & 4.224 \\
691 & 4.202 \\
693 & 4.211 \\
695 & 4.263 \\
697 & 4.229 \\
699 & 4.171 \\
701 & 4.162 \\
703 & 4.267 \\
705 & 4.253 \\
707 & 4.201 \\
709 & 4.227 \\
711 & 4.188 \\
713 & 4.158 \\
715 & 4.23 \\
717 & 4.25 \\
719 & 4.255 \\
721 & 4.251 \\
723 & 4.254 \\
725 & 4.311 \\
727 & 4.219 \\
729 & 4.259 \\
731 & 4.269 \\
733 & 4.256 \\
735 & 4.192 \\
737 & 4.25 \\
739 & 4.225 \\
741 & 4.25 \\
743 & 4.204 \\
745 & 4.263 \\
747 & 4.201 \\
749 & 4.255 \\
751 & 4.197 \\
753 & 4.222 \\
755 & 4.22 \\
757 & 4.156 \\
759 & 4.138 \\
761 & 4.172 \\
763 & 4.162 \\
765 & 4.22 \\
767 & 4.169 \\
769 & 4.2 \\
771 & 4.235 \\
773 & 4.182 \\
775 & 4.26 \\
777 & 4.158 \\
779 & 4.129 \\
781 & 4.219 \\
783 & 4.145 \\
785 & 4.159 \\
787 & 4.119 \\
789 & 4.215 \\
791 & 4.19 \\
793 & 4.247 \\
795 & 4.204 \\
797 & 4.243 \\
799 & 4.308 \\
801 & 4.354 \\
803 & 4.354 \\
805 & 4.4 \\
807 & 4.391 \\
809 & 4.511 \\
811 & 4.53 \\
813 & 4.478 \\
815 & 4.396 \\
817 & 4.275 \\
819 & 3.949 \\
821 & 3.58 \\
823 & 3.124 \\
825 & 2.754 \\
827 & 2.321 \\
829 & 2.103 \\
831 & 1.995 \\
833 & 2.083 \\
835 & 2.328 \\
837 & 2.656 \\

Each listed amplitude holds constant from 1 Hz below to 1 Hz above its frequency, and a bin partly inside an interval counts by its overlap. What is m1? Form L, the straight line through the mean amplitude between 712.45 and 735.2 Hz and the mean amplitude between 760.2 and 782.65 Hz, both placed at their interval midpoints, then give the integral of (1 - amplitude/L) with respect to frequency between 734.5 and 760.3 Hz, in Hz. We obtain 0.0 Hz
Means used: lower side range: 4.25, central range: 4.21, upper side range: 4.19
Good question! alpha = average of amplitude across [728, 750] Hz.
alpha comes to 4.24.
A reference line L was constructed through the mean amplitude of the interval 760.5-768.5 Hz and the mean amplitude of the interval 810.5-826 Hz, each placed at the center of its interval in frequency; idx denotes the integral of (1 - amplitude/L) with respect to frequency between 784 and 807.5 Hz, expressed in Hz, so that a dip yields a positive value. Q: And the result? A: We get -1.6 Hz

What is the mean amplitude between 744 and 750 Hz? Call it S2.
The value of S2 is 4.24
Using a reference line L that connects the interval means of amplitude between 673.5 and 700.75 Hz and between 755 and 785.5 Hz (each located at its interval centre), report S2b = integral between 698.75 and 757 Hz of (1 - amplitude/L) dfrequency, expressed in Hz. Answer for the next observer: -0.7 Hz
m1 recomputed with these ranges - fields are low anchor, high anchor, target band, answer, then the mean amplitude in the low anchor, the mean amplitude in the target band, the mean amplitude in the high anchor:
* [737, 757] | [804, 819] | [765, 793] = 0.8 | 4.22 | 4.19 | 4.39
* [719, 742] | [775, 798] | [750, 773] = 0.1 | 4.25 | 4.19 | 4.19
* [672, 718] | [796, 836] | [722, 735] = -0.7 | 4.19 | 4.26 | 3.62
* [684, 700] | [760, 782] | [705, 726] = -0.1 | 4.22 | 4.23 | 4.19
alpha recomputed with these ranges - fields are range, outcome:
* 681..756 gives 4.22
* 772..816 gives 4.28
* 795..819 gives 4.36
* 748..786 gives 4.19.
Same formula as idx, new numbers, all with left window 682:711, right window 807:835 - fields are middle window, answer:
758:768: -1.1 Hz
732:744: -0.9 Hz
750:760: -0.9 Hz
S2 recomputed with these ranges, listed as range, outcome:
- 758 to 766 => 4.17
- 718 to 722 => 4.25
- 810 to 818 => 4.42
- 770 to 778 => 4.21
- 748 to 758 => 4.21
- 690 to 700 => 4.22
